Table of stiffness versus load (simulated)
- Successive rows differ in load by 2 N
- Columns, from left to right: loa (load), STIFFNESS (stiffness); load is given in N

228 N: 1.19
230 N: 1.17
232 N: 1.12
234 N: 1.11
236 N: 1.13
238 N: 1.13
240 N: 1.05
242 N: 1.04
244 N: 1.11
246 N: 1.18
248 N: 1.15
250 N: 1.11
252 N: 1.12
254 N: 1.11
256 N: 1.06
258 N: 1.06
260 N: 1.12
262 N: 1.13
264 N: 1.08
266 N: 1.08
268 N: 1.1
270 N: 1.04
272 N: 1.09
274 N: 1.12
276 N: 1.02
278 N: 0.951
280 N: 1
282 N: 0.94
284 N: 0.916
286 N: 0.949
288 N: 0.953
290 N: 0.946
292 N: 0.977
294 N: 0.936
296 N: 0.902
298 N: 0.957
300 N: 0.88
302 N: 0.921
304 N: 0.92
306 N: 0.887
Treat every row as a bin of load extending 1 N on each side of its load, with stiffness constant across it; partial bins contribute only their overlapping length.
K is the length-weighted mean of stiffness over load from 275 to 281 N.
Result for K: 0.99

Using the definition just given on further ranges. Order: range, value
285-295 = 0.952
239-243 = 1.04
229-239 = 1.13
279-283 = 0.97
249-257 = 1.1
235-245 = 1.09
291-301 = 0.93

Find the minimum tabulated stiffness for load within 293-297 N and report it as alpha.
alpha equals 0.902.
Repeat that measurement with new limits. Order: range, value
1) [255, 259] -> 1.06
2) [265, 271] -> 1.04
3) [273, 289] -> 0.916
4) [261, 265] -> 1.08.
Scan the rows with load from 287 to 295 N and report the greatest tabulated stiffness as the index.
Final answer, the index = 0.977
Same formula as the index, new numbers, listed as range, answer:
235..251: 1.18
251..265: 1.13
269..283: 1.12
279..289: 1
